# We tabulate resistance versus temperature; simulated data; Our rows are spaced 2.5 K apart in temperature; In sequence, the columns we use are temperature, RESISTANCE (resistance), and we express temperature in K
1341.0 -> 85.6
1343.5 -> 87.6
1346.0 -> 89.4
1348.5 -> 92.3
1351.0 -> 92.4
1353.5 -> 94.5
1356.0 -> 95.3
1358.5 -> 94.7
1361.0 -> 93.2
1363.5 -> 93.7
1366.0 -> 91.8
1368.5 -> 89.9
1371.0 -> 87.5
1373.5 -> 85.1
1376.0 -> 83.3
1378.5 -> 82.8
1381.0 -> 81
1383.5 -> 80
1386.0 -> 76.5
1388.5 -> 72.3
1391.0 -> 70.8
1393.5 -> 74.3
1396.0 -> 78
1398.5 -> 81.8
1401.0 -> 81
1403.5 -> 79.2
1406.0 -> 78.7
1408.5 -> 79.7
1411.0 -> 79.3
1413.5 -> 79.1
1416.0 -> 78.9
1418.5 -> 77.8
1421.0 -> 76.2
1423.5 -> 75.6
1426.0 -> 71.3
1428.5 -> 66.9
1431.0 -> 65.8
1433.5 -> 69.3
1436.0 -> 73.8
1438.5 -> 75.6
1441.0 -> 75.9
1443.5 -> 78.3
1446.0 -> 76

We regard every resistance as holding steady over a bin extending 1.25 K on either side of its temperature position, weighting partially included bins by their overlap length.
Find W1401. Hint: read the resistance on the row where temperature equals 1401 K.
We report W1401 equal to 81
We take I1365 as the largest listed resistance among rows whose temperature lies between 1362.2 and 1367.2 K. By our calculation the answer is 93.7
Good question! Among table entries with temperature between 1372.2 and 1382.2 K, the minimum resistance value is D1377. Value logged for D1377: 81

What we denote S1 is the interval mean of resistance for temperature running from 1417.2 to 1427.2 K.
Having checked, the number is 75.3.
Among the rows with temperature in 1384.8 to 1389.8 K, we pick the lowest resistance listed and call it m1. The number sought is 72.3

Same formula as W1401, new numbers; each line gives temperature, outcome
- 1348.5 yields 92.3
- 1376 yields 83.3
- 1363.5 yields 93.7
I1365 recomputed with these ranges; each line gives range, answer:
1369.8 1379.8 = 87.5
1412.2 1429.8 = 79.1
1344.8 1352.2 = 92.4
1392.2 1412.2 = 81.8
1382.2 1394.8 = 80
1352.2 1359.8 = 95.3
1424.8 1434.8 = 71.3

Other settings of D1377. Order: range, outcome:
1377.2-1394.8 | 70.8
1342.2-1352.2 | 87.6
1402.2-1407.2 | 78.7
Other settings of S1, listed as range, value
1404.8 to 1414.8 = 79.2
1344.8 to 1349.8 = 90.9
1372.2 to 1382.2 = 83.1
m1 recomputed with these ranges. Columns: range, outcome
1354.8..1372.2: 87.5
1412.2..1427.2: 71.3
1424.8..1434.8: 65.8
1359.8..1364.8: 93.2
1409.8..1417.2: 78.9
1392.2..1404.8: 74.3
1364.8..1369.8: 89.9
